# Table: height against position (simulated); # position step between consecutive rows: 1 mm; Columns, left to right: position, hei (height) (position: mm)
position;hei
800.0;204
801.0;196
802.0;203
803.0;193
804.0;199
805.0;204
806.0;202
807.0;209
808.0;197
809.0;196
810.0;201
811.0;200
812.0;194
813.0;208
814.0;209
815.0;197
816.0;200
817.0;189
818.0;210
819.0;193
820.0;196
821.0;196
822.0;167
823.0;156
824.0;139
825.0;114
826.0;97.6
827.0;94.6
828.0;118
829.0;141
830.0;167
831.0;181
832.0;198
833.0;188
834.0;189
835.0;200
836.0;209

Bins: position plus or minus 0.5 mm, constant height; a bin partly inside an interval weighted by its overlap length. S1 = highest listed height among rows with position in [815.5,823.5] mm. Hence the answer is 210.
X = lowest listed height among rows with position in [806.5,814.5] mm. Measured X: 194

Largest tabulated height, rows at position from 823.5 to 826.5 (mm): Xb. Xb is 139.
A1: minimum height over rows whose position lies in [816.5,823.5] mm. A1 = 156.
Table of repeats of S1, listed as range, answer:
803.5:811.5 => 209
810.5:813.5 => 208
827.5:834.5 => 198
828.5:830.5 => 167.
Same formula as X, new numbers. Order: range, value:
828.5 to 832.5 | 141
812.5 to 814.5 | 208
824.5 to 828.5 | 94.6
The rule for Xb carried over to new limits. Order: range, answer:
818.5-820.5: 196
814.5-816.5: 200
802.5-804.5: 199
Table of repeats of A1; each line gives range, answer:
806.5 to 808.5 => 197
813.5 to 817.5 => 189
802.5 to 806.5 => 193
